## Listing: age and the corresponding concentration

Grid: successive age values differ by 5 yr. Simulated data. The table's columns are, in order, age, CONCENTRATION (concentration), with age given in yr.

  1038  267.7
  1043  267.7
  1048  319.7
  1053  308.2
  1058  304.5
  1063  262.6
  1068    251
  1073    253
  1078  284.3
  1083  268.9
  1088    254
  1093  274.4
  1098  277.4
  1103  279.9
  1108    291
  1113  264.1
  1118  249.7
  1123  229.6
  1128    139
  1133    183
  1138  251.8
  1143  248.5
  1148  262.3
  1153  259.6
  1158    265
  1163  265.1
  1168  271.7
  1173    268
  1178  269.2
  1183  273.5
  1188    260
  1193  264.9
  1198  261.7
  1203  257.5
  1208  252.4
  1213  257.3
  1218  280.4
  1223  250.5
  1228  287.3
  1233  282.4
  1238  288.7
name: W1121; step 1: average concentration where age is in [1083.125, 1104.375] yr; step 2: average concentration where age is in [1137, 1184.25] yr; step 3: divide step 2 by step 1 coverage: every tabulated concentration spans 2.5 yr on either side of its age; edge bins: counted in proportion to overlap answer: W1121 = 1.0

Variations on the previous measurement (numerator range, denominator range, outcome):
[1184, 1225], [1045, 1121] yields 0.95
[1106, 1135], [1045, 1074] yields 0.79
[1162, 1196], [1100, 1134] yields 1.13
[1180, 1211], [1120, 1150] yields 1.20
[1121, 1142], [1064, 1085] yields 0.77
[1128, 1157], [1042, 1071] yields 0.82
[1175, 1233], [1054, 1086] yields 0.98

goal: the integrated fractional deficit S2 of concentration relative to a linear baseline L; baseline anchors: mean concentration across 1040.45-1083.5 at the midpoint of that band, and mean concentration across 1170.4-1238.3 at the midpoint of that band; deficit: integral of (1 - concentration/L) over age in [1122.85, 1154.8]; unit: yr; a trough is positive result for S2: 5.8 yr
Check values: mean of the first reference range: 280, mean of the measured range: 224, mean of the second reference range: 267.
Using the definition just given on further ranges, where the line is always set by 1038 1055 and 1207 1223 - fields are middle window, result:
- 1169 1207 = 0.4 yr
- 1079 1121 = 2.0 yr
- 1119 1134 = 4.8 yr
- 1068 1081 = 1.0 yr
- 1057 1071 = 1.1 yr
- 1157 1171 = 0.2 yr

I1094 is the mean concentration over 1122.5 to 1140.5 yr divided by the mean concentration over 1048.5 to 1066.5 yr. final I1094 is 0.68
